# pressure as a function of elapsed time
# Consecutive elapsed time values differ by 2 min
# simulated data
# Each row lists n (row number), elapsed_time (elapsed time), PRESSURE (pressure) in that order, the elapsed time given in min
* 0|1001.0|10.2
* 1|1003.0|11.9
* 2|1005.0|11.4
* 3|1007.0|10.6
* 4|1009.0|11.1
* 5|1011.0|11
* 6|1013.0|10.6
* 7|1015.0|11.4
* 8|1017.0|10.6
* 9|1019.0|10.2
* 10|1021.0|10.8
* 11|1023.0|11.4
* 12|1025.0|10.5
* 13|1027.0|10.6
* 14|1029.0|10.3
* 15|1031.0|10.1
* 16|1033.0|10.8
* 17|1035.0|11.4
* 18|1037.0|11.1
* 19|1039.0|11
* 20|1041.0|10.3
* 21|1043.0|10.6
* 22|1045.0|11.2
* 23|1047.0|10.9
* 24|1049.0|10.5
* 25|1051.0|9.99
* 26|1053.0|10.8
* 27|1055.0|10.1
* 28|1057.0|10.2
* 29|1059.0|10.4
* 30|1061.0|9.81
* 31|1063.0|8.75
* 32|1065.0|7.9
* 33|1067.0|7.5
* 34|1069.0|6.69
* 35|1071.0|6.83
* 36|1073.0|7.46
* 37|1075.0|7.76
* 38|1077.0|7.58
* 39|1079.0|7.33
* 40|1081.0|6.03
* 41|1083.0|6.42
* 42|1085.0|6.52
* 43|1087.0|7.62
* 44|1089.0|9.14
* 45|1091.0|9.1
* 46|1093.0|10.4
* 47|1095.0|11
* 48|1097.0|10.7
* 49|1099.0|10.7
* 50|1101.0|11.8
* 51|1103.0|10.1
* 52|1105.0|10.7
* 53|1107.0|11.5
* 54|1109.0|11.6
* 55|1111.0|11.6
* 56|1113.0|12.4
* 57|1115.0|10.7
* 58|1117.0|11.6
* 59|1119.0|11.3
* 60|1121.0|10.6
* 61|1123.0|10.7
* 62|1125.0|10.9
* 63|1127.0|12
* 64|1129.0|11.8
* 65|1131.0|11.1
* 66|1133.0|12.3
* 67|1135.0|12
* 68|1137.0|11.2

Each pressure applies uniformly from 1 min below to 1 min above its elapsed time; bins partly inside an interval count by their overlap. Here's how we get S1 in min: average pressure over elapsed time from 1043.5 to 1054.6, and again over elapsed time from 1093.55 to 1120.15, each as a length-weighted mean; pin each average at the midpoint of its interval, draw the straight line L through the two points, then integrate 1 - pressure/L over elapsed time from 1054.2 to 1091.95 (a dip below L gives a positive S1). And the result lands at 9.78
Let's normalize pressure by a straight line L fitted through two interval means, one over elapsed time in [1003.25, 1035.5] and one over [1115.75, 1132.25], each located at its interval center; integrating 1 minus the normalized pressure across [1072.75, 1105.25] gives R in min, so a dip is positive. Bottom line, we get 6.7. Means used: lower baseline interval 10.8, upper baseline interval 11.3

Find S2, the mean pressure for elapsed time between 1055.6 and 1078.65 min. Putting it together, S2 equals 8.27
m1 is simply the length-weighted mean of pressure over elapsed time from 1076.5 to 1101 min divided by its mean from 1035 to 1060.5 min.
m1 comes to 0.8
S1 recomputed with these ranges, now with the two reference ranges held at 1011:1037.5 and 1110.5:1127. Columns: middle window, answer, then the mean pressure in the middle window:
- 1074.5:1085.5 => 4.1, 6.92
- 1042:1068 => 2.4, 9.9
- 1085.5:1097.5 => 1.8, 9.49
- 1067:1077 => 3.4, 7.26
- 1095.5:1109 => 0.2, 11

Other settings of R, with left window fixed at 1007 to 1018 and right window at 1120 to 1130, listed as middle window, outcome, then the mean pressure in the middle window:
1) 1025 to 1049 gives 0.5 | 10.7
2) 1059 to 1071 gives 3.1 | 8.21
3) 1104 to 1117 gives -0.3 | 11.4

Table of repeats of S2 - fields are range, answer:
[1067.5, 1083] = 7.07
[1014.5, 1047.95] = 10.8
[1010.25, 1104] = 9.65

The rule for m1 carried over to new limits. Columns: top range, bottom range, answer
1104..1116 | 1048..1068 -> 1.19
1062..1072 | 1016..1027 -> 0.70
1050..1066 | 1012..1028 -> 0.91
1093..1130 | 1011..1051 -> 1.04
